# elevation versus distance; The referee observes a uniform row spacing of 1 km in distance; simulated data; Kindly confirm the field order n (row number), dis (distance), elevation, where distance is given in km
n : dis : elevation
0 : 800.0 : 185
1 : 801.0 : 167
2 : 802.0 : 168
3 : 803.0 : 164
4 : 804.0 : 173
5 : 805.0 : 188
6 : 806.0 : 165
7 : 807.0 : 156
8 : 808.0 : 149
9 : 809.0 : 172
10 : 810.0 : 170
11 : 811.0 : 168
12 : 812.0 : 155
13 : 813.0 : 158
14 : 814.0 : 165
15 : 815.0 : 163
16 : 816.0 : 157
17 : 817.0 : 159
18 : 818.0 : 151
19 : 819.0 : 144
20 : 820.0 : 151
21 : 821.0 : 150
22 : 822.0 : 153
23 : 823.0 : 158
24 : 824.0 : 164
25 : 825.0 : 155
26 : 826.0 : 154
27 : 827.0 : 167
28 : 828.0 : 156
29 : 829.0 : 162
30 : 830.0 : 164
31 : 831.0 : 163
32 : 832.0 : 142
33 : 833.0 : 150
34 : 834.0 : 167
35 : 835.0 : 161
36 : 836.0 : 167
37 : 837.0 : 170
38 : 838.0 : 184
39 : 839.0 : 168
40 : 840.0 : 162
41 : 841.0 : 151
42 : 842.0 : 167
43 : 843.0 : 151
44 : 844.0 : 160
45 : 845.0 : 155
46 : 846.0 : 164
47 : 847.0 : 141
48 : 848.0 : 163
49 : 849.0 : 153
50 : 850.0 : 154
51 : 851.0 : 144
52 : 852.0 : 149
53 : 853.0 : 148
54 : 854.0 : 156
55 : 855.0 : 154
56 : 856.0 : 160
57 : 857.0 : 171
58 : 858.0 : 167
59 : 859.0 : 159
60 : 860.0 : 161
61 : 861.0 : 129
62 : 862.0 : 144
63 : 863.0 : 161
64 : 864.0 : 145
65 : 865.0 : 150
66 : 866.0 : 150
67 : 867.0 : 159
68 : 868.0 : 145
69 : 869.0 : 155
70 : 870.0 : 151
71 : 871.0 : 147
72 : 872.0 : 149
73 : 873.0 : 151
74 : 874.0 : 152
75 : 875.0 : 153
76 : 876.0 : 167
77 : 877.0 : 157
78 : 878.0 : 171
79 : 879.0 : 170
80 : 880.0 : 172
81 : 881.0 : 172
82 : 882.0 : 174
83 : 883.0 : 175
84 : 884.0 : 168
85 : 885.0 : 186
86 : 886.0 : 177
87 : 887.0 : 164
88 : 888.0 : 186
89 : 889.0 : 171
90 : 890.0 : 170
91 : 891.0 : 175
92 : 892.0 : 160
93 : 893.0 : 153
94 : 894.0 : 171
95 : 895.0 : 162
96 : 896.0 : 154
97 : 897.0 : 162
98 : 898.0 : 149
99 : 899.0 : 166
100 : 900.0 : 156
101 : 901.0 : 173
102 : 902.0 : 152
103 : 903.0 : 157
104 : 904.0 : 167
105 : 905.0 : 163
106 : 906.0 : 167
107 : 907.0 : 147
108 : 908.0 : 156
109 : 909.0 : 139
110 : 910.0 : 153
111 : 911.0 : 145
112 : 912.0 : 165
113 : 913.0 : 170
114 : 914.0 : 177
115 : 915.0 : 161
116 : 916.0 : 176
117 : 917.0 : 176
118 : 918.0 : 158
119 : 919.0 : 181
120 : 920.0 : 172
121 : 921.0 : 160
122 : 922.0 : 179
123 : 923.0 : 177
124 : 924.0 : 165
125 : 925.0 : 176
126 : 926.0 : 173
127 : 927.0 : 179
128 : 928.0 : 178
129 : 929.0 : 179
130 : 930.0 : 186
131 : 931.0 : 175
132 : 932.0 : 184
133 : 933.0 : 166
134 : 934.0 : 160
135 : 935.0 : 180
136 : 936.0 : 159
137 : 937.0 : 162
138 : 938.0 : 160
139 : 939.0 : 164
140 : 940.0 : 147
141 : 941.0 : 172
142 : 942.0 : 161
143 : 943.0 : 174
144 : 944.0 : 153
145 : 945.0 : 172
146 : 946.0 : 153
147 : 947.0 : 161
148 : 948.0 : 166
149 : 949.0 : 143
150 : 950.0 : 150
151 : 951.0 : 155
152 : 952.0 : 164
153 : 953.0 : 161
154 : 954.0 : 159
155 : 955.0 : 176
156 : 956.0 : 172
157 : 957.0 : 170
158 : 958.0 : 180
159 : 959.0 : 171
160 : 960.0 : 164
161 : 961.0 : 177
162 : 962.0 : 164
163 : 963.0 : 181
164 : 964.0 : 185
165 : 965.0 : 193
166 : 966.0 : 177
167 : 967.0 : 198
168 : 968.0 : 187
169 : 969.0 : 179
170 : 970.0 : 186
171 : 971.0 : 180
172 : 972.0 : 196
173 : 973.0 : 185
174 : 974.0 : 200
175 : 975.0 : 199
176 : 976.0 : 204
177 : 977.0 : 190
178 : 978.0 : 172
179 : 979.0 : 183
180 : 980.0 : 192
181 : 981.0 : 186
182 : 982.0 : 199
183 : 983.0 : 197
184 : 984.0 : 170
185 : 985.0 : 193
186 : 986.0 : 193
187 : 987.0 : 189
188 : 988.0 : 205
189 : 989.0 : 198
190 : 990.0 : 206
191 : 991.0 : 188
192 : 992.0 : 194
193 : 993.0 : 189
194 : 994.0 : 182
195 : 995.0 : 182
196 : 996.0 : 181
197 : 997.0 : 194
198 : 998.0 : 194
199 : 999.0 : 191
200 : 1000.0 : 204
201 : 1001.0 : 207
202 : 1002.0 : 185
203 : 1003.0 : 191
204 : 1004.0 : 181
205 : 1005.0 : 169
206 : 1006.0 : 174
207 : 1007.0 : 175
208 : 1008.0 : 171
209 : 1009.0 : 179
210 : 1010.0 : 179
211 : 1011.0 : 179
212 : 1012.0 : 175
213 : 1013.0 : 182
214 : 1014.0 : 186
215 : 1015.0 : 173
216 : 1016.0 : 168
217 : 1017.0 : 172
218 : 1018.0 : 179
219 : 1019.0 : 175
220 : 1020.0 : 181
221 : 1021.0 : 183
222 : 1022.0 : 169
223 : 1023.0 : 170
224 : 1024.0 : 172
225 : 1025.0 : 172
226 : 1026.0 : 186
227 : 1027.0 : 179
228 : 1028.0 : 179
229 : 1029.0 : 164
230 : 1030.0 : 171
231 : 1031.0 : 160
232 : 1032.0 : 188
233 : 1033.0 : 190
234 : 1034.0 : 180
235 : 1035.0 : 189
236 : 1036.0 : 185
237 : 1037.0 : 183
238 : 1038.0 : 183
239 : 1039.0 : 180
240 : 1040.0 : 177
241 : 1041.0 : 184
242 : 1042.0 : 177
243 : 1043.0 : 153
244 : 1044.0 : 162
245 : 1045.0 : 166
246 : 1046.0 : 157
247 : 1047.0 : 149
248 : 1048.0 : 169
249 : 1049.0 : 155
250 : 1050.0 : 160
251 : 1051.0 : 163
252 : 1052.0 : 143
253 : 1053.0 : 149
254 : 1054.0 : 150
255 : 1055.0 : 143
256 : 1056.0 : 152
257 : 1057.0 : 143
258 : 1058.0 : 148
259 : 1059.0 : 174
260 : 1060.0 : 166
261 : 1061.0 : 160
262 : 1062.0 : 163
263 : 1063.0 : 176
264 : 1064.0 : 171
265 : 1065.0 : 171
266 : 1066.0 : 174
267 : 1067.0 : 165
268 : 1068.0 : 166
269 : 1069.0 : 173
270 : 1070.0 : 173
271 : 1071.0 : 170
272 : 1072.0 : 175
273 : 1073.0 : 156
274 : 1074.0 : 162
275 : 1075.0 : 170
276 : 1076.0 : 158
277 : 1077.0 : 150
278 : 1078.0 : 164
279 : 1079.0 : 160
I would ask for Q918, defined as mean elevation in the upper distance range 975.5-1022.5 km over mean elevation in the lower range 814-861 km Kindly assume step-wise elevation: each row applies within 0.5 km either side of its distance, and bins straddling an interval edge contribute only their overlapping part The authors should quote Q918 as 1.17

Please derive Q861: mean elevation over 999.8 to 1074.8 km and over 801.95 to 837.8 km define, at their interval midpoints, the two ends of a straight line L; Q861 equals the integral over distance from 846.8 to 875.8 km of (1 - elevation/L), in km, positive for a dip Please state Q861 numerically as 1.8 km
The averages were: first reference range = 161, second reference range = 171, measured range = 153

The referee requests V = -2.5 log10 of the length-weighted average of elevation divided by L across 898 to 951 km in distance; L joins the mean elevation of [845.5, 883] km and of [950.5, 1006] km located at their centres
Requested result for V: 0.04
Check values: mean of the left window 156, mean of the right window 185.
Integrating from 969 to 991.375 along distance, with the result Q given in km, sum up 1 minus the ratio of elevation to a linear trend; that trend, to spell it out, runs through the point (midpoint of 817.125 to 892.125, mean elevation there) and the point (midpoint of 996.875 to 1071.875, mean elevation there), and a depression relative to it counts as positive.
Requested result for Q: -3.0 km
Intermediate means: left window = 159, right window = 173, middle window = 191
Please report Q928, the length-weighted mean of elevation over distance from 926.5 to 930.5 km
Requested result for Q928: 180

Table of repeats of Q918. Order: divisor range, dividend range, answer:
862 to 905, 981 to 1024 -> 1.14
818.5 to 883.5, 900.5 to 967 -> 1.06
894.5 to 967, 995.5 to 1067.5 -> 1.04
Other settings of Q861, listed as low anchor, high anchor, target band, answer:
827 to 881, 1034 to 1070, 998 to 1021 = -2.4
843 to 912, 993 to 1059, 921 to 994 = -4.4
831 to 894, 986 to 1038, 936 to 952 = 1.2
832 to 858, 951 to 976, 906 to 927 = 0.7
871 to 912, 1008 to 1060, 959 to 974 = -1.4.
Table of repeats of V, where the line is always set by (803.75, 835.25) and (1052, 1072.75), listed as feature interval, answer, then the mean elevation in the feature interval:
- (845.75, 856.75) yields 0.05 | 153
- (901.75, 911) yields 0.04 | 155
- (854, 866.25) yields 0.04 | 154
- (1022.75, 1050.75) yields -0.07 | 173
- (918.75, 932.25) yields -0.10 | 176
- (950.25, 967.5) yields -0.08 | 173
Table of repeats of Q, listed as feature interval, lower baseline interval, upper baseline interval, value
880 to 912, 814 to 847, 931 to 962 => -0.31 km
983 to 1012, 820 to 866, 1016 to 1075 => -3.72 km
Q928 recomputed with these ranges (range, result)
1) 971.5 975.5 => 195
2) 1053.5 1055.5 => 146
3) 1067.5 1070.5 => 171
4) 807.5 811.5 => 165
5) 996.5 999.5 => 193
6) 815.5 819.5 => 153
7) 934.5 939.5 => 165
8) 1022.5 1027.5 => 176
